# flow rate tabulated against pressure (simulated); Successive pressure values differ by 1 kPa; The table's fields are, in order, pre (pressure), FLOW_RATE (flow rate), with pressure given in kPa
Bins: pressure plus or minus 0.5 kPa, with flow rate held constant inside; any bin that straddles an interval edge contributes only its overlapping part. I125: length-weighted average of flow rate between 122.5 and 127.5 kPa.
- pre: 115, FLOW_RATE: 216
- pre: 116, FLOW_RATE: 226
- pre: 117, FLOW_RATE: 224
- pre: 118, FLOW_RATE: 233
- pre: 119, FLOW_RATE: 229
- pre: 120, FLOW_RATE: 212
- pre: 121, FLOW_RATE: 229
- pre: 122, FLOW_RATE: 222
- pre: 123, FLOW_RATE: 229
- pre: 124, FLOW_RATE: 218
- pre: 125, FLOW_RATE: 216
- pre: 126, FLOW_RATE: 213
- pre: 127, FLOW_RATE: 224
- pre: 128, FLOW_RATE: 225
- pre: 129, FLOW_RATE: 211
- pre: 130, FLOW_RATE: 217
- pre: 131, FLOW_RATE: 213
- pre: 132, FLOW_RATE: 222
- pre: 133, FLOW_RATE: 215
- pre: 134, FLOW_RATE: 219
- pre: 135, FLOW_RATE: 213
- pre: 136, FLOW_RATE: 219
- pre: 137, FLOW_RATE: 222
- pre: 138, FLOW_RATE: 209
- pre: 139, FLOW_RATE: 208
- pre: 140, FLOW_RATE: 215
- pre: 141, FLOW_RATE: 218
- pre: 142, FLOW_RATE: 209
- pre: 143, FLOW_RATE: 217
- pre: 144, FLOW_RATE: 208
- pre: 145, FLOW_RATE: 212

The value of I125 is 220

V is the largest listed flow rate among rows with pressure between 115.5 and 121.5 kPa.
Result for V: 233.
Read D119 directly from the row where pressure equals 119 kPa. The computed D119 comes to 229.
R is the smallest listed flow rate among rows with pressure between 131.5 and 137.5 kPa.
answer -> 213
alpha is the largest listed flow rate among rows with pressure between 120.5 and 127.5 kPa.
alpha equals 229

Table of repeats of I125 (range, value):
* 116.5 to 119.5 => 229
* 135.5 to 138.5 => 217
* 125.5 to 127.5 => 218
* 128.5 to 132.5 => 216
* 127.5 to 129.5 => 218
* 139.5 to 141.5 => 216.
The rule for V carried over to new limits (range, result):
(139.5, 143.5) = 218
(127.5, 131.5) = 225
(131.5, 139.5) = 222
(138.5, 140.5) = 215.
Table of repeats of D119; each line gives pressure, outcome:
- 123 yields 229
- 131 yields 213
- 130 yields 217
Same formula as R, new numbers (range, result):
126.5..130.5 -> 211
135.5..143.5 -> 208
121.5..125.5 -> 216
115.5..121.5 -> 212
